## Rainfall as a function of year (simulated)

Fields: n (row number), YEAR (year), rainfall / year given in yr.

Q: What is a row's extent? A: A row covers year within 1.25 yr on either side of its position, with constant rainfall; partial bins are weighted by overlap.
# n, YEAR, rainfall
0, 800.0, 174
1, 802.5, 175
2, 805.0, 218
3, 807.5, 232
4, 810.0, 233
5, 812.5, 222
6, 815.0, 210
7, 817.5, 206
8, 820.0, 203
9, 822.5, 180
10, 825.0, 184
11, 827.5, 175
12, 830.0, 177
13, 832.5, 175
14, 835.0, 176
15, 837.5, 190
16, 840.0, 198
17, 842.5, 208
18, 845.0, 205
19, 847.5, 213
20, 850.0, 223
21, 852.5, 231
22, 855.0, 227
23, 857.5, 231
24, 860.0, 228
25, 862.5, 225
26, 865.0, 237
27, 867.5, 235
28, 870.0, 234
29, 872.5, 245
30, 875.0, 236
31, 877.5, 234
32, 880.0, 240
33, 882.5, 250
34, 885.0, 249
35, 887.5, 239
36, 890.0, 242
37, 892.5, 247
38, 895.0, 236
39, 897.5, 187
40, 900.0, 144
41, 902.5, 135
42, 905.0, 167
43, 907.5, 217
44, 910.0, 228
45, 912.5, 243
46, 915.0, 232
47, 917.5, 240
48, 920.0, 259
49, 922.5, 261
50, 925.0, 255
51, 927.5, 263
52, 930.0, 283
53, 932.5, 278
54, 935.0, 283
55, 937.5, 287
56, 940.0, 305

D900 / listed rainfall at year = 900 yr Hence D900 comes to 144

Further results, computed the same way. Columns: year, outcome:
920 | 259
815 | 210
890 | 242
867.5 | 235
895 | 236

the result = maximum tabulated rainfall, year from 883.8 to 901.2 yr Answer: 249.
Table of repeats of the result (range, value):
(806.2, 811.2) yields 233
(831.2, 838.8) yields 190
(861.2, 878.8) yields 245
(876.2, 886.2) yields 250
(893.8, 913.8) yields 243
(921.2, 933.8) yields 283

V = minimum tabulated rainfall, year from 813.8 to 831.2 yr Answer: 175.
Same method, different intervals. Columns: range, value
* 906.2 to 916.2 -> 217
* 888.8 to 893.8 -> 242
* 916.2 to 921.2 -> 240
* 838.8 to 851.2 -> 198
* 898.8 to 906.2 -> 135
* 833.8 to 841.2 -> 176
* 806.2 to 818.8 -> 206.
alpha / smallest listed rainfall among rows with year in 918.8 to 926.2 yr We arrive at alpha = 255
